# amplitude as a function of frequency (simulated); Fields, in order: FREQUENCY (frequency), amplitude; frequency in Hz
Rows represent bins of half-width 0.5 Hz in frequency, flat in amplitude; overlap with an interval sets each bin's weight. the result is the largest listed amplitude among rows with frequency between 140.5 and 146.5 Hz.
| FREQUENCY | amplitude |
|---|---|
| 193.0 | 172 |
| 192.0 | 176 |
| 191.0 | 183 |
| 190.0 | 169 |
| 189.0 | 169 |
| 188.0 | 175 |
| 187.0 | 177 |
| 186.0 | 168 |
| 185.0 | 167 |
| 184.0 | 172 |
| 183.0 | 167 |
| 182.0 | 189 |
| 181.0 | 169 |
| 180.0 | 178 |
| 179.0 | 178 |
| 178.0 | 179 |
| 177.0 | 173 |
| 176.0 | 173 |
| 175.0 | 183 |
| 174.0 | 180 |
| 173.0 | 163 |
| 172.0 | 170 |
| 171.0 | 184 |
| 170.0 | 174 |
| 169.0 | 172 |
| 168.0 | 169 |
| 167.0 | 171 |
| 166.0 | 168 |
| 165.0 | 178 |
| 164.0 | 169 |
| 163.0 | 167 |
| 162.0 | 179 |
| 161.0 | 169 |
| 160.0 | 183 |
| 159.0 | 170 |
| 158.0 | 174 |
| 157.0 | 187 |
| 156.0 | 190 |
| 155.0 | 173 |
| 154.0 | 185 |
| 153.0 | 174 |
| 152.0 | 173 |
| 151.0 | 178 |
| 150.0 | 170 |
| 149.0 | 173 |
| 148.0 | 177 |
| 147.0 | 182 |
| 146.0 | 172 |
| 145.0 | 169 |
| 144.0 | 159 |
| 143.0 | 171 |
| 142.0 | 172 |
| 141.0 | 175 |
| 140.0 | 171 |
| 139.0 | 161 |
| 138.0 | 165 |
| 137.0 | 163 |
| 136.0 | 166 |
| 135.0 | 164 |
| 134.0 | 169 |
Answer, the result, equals 175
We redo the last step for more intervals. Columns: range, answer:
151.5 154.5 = 185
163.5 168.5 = 178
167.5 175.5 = 184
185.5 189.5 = 177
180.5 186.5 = 189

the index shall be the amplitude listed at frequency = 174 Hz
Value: 180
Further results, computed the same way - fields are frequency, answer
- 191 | 183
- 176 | 173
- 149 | 173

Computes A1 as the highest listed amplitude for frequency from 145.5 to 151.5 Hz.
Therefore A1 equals 182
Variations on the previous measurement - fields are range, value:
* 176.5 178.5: 179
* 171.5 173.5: 170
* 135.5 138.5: 166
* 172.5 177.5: 183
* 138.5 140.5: 171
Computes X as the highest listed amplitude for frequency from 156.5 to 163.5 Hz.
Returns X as 187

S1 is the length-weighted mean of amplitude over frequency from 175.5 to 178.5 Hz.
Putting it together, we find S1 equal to 175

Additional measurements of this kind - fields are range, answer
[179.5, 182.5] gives 179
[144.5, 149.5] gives 175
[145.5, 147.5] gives 177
